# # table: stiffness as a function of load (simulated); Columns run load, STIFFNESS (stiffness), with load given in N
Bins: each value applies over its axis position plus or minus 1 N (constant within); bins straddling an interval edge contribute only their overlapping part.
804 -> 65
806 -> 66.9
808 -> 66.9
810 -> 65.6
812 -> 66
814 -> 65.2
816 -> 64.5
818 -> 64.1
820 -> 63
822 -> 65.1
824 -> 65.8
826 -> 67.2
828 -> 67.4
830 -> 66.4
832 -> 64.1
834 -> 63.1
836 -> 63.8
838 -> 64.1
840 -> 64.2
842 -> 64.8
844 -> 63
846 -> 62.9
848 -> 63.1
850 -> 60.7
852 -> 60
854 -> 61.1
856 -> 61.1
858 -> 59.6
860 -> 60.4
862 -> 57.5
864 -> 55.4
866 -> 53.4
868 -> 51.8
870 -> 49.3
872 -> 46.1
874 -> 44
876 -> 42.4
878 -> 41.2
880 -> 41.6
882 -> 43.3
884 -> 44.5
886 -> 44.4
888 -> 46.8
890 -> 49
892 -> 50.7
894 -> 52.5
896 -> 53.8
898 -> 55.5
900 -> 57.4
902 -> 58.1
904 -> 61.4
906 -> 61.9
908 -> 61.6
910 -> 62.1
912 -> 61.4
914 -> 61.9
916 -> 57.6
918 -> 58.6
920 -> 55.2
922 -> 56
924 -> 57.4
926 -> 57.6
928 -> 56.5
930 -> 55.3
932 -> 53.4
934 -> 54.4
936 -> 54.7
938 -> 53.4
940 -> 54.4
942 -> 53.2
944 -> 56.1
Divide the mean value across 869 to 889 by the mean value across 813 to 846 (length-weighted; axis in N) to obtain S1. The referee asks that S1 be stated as 0.7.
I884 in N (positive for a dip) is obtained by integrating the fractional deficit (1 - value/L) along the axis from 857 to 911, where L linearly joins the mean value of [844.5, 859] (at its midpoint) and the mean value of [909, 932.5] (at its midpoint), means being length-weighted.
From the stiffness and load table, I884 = 6.9 N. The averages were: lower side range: 61.3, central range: 52.1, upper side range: 57.8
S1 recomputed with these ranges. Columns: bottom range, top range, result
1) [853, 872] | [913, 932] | 1.02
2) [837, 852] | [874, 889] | 0.69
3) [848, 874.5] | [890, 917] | 1.03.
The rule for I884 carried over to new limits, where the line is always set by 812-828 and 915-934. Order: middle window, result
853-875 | 2.50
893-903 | 0.53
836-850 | -0.05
